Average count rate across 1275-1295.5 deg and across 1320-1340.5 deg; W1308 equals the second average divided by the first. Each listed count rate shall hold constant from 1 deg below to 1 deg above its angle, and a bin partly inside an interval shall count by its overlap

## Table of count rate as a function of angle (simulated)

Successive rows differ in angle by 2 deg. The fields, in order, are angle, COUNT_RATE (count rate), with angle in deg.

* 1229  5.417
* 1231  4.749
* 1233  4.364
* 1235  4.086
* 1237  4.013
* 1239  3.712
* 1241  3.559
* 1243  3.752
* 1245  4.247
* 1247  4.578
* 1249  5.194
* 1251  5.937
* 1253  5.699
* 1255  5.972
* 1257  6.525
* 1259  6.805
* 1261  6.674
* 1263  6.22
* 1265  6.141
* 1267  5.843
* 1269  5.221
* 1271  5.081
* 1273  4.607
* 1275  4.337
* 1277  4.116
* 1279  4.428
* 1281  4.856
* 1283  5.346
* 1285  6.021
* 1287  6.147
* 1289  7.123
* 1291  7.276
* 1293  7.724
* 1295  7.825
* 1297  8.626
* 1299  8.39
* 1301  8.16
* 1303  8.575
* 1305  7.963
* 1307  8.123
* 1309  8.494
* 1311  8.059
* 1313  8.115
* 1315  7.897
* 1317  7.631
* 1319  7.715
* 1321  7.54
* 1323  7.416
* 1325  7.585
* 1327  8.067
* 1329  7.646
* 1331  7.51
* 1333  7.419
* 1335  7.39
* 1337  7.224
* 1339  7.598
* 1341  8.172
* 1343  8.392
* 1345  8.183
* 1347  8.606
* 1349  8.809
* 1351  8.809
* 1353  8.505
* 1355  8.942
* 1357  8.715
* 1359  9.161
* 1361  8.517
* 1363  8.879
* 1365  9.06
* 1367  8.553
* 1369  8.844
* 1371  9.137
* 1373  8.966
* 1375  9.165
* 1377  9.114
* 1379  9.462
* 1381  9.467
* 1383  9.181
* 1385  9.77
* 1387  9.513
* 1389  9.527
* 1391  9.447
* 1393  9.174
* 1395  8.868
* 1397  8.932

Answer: 1.3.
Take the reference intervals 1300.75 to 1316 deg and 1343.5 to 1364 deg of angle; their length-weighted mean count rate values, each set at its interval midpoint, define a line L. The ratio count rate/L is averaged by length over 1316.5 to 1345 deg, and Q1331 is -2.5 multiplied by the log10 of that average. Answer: 0.10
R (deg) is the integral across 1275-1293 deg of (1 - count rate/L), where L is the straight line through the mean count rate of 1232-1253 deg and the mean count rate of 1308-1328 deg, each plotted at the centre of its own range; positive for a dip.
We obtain 1.8 deg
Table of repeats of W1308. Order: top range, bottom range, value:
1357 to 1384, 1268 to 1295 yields 1.60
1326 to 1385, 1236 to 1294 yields 1.58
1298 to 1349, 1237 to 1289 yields 1.51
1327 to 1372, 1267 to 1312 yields 1.26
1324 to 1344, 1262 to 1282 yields 1.51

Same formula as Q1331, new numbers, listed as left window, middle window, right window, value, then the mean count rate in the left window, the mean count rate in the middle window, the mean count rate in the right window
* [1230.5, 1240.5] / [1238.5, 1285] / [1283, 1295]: 0.039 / 4.13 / 5.2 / 6.81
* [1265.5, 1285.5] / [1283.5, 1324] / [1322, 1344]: -0.222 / 4.99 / 7.71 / 7.67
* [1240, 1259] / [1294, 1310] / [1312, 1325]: -0.167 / 5.14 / 8.27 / 7.71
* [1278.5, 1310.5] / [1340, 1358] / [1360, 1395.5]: -0.010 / 7.25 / 8.57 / 9.15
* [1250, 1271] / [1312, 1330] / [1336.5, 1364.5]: -0.006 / 6.05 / 7.73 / 8.5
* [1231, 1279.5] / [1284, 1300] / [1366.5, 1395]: -0.176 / 5.05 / 7.39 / 9.24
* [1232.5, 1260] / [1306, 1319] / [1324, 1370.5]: -0.130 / 4.9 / 8.03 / 8.3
